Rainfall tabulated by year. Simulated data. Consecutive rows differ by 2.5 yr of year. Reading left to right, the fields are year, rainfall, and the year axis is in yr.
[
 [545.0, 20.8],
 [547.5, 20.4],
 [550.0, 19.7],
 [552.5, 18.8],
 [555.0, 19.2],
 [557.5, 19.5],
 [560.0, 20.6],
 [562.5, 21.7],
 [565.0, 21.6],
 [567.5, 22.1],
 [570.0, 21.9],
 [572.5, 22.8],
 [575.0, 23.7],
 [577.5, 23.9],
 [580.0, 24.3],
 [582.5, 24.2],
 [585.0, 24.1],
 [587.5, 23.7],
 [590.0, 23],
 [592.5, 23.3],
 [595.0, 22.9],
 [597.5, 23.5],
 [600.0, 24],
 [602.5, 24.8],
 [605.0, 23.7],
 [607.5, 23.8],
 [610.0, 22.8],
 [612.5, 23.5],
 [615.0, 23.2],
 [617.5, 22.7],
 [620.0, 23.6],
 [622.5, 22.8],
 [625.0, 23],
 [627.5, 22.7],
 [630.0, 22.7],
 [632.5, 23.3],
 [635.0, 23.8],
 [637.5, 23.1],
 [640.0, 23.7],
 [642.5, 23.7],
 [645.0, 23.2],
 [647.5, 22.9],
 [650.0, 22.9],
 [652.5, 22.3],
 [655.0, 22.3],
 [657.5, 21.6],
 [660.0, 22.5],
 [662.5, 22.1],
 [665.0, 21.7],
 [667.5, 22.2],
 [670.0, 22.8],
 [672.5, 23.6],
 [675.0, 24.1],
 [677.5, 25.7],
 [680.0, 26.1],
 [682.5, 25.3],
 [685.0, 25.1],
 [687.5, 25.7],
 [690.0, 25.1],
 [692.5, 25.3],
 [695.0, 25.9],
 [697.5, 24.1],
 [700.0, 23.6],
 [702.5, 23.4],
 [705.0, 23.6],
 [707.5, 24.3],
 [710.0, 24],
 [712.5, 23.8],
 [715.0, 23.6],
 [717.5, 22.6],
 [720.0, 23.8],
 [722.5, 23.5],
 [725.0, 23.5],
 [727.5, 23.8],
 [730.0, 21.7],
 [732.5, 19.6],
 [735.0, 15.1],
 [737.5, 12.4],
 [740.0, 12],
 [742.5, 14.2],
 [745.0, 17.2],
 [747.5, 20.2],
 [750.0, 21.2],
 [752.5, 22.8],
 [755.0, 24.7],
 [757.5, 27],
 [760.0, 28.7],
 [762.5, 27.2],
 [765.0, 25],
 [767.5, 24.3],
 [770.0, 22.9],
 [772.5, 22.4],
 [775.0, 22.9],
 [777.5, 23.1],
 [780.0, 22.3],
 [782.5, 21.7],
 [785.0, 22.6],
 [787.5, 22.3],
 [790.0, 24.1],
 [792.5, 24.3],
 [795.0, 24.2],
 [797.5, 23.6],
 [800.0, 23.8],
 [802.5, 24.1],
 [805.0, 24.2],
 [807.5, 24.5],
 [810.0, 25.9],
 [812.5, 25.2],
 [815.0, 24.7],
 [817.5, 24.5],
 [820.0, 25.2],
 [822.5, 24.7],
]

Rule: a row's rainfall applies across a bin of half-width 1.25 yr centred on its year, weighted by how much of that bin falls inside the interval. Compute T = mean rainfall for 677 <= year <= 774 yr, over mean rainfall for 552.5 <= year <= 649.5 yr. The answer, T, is 1.00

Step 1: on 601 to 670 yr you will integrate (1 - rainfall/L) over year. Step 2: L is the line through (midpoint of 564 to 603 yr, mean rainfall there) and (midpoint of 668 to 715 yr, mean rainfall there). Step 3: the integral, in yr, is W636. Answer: 2.58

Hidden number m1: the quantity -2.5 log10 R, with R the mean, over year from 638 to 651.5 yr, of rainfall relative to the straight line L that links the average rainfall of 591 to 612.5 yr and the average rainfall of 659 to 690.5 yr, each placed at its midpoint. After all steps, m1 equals 0.03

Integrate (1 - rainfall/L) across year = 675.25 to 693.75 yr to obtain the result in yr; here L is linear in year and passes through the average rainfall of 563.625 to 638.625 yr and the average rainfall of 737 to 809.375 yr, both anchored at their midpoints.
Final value -2.0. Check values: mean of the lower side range 23.3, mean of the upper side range 22.5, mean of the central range 25.4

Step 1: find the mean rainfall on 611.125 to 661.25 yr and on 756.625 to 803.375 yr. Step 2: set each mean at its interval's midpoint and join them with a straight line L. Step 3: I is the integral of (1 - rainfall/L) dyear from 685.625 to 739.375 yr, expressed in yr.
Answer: 1.88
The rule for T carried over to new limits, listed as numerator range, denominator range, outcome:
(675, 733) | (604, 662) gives 1.05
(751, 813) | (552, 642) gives 1.05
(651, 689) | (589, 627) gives 1.01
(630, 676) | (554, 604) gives 1.00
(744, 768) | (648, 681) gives 1.04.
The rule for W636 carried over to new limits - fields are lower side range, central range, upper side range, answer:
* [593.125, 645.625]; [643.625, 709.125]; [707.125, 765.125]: -3.61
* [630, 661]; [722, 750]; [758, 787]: 6.15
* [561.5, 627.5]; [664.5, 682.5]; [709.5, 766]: -1.30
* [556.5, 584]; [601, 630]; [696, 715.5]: -0.52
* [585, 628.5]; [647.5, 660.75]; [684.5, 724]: 0.78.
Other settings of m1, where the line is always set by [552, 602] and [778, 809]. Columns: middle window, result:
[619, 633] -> -0.01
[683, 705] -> -0.08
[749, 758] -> -0.02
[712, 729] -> -0.01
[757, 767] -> -0.15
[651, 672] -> 0.03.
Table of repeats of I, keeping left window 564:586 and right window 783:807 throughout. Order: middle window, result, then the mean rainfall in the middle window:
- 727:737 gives 1.84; 19.2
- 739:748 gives 3.02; 15.6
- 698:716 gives -0.24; 23.8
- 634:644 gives -0.10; 23.6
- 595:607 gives -0.33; 23.9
